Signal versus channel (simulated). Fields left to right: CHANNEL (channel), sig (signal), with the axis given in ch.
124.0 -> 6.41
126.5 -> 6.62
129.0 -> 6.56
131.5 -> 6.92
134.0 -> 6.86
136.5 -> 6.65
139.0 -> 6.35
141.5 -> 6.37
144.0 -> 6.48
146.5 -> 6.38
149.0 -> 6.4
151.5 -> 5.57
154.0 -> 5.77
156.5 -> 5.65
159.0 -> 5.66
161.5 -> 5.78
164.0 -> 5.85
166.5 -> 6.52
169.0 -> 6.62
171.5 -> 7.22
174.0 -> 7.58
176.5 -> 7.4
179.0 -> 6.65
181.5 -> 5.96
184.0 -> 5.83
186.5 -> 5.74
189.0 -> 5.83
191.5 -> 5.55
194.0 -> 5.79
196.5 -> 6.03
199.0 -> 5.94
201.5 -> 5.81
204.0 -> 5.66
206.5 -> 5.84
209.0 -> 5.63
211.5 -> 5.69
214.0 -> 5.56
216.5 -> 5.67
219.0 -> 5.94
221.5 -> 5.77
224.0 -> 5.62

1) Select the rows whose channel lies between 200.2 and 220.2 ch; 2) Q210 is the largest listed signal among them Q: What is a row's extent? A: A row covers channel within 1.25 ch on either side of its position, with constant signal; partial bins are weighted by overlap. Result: 5.94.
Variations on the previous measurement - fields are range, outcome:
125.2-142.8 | 6.92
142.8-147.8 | 6.48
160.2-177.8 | 7.58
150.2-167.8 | 6.52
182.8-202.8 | 6.03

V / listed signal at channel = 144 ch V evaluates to 6.48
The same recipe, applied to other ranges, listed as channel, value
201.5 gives 5.81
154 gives 5.77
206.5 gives 5.84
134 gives 6.86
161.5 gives 5.78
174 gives 7.58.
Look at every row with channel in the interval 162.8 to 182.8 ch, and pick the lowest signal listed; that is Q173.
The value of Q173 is 5.85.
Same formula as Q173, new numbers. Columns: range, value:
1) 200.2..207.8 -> 5.66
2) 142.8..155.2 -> 5.57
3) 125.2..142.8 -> 6.35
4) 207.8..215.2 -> 5.56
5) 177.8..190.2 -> 5.74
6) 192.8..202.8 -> 5.79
